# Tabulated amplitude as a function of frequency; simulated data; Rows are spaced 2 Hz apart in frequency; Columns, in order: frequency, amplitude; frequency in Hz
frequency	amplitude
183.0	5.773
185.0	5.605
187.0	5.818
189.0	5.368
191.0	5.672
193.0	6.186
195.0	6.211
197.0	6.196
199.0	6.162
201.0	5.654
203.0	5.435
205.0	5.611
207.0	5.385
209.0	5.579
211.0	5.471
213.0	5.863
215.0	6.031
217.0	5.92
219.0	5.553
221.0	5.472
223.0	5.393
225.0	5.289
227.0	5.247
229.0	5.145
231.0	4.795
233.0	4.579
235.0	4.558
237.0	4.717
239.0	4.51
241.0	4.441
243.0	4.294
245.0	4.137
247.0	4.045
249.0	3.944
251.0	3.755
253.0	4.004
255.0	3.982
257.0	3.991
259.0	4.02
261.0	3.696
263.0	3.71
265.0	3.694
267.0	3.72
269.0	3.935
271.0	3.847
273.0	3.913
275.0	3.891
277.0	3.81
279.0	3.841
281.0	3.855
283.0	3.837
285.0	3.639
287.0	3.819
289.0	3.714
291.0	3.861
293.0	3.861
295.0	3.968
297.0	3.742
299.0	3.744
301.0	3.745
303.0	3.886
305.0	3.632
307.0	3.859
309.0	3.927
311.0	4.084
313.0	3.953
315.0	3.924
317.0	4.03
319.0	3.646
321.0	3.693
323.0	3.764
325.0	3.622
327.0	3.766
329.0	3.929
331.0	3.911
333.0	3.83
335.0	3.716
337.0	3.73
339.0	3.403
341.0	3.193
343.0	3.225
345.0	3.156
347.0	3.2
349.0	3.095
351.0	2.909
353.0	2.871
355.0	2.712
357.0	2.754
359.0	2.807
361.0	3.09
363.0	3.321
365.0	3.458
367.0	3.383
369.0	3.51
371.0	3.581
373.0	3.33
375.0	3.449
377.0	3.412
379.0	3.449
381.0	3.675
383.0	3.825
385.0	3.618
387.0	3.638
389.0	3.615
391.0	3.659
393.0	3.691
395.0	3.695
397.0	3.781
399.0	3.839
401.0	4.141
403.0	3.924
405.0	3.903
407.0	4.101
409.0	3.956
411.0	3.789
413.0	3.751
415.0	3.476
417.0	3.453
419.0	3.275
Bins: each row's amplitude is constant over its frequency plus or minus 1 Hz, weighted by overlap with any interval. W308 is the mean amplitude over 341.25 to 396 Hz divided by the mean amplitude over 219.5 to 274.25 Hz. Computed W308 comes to 0.8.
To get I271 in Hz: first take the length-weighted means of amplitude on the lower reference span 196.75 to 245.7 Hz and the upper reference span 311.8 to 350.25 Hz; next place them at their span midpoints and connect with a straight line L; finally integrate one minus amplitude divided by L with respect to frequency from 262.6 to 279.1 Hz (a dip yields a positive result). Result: 2.5 Hz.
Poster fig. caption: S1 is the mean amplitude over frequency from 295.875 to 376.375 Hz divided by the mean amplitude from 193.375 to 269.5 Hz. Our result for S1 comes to 0.7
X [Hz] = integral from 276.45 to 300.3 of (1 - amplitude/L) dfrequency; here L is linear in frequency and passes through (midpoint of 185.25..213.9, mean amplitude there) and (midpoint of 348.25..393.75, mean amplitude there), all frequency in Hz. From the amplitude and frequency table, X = 3.68 Hz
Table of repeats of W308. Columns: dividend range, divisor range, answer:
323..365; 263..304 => 0.87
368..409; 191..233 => 0.66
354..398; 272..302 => 0.90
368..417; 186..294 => 0.79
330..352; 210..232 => 0.62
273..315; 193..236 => 0.70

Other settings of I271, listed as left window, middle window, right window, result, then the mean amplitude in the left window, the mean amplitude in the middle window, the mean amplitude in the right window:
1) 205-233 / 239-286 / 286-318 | 7.0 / 5.45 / 3.93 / 3.86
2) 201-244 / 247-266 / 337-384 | 3.4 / 5.21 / 3.88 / 3.26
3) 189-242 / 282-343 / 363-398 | 7.8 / 5.42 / 3.77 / 3.57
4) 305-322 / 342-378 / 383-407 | 6.1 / 3.87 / 3.18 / 3.79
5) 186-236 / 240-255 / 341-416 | 3.0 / 5.54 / 4.08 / 3.48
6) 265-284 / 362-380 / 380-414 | 1.8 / 3.84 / 3.43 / 3.8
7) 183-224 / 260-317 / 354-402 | 9.8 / 5.73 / 3.83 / 3.48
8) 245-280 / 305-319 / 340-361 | -2.2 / 3.88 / 3.92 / 3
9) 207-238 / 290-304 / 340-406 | 1.7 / 5.31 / 3.83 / 3.42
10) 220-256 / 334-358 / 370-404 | 4.6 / 4.57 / 3.16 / 3.67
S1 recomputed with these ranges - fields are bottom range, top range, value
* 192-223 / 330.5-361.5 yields 0.56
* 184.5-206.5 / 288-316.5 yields 0.66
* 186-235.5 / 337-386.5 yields 0.59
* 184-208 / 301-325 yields 0.66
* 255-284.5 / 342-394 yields 0.87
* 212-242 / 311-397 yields 0.68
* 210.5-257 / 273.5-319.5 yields 0.80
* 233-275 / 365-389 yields 0.87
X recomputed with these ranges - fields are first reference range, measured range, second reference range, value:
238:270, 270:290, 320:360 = -0.07 Hz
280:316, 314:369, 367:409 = 5.16 Hz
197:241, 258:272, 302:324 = 2.47 Hz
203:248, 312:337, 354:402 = 1.44 Hz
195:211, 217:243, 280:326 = 1.19 Hz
